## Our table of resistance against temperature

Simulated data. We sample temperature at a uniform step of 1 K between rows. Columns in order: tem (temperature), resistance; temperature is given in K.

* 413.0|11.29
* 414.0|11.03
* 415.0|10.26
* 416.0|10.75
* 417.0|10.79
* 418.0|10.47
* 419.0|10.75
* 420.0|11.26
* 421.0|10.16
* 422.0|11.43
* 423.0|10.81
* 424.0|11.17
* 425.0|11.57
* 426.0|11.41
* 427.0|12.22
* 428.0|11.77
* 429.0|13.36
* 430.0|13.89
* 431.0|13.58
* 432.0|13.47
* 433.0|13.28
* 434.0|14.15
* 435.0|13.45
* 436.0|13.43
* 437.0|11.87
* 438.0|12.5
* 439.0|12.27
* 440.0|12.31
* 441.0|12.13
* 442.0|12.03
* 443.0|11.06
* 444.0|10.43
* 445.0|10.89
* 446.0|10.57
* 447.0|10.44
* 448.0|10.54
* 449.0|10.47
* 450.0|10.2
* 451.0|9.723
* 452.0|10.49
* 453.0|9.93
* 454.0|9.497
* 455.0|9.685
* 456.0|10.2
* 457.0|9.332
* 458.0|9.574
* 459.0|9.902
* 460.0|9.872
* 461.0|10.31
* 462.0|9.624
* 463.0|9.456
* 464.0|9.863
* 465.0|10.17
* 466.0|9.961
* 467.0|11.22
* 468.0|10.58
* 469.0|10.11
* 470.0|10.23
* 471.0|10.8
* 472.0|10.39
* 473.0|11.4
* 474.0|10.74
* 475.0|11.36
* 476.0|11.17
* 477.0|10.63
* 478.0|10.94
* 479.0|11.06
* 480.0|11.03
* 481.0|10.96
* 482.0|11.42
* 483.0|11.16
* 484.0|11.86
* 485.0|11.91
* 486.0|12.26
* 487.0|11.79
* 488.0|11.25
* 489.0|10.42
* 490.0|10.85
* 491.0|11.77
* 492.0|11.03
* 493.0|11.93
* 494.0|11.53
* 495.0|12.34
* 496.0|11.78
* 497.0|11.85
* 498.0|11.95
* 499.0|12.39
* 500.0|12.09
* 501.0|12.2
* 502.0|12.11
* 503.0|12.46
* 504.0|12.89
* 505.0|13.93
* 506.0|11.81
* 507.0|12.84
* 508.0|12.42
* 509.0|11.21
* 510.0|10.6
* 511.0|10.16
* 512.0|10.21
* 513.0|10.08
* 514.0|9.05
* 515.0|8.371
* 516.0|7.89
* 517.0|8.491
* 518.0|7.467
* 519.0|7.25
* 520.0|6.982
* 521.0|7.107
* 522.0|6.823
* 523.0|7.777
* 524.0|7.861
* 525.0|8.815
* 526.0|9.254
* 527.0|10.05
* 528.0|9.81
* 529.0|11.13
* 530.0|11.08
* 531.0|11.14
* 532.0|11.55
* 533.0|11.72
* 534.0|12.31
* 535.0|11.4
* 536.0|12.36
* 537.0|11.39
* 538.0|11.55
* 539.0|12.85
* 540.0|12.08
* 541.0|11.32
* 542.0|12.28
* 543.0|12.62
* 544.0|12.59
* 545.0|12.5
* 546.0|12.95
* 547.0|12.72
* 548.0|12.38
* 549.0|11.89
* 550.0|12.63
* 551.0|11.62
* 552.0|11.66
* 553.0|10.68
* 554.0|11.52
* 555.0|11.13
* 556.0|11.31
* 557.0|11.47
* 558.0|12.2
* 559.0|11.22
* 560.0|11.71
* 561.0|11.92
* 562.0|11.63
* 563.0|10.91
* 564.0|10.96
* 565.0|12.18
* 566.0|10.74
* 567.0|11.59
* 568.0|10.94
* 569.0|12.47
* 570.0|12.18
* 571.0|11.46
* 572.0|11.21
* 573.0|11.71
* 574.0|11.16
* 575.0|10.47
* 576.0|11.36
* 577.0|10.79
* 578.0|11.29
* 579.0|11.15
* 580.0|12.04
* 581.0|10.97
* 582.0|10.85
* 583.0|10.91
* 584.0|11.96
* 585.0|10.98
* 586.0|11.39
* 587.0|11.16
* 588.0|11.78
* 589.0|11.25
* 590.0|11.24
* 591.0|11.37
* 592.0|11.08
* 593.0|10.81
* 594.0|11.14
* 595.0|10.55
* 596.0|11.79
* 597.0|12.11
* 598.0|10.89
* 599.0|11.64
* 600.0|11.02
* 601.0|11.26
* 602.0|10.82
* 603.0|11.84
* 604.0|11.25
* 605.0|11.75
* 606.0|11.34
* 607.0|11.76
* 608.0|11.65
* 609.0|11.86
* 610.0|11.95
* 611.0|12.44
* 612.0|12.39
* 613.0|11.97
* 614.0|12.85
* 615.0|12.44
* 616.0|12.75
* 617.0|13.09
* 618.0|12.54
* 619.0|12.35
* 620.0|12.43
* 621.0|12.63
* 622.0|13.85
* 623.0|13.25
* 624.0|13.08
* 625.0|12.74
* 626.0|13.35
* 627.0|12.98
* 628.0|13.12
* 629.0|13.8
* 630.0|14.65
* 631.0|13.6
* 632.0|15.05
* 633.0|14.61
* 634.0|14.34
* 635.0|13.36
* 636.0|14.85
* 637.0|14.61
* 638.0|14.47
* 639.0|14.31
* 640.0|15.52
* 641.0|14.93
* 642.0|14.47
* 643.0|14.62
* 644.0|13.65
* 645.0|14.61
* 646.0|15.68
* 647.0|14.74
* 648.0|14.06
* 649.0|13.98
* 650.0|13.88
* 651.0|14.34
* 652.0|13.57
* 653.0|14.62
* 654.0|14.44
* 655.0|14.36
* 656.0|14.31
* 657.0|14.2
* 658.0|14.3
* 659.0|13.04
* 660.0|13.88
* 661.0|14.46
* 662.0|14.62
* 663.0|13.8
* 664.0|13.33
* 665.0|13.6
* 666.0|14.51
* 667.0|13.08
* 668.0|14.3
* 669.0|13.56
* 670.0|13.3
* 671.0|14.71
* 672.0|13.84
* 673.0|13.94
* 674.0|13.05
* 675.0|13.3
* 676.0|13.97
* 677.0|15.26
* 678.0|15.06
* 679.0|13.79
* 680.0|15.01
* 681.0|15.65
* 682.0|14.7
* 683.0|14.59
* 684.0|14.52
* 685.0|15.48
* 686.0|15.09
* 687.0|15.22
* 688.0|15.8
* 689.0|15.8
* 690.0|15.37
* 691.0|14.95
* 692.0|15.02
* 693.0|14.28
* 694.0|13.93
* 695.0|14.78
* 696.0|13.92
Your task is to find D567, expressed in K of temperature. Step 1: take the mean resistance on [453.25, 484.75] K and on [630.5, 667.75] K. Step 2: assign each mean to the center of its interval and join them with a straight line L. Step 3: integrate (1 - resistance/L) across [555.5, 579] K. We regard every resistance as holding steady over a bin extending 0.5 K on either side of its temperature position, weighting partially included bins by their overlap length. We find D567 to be 2.1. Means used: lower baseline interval 10.5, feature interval 11.4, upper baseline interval 14.3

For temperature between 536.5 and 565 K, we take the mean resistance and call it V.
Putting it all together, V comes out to 11.9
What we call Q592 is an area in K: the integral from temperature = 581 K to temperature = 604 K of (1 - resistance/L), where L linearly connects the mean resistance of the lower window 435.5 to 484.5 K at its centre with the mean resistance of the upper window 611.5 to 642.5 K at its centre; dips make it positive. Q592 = 3.0 K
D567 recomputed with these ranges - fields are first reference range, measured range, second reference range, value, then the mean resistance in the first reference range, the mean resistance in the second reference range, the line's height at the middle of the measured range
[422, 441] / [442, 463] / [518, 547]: 3.4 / 12.5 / 10.6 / 12.1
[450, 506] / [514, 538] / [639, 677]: 4.8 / 11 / 14.1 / 11.8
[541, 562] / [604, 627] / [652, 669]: 1.2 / 11.9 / 14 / 13.2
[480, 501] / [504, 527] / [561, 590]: 4.1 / 11.6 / 11.3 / 11.5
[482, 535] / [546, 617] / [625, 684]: 4.9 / 10.7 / 14.2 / 12.4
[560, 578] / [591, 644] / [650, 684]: 0.1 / 11.4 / 14.1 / 12.8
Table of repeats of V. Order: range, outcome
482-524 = 10.7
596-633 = 12.5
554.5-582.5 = 11.4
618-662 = 14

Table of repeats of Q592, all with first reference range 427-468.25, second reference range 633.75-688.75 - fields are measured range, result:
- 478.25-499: 0.5 K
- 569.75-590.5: 2.9 K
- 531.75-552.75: 0.8 K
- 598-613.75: 2.2 K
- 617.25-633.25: 0.5 K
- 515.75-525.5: 3.7 K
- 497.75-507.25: -0.4 K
